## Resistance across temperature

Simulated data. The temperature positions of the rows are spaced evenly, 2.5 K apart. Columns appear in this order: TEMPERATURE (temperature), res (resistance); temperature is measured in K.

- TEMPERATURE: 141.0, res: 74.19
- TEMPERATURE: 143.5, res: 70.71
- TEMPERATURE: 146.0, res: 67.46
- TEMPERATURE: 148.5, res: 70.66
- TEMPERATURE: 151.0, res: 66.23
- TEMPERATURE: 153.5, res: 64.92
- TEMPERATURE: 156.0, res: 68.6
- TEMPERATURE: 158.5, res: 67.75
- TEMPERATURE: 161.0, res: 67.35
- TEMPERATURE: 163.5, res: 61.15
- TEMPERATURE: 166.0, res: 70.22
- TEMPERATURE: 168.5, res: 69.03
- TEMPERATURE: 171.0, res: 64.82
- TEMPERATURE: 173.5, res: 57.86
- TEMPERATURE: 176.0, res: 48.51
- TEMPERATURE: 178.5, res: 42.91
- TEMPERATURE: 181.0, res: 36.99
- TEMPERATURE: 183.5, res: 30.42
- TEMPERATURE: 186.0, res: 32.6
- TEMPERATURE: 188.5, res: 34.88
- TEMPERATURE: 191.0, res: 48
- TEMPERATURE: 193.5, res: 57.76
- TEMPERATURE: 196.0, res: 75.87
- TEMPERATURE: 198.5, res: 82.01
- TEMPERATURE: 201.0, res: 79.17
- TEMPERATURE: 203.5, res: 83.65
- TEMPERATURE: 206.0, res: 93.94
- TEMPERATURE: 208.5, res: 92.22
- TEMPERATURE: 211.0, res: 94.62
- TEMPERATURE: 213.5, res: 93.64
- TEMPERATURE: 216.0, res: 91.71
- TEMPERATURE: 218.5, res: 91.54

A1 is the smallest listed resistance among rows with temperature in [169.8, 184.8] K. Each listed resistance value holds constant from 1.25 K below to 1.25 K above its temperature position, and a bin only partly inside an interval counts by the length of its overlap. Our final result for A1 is 30.42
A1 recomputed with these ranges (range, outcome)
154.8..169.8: 61.15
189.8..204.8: 48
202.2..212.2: 83.65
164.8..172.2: 64.82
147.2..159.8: 64.92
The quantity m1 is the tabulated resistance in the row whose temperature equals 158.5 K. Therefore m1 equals 67.75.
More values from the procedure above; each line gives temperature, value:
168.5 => 69.03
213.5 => 93.64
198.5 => 82.01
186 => 32.6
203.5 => 83.65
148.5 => 70.66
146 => 67.46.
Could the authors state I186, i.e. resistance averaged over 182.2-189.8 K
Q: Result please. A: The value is 32.8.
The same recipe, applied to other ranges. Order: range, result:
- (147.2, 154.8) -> 67.3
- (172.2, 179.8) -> 49.8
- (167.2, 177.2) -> 60.2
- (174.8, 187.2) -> 38.3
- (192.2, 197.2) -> 66.5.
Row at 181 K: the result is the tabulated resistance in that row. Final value 36.99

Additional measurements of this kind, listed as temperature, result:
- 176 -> 48.51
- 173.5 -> 57.86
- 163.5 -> 61.15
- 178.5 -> 42.91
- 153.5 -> 64.92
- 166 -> 70.22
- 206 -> 93.94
